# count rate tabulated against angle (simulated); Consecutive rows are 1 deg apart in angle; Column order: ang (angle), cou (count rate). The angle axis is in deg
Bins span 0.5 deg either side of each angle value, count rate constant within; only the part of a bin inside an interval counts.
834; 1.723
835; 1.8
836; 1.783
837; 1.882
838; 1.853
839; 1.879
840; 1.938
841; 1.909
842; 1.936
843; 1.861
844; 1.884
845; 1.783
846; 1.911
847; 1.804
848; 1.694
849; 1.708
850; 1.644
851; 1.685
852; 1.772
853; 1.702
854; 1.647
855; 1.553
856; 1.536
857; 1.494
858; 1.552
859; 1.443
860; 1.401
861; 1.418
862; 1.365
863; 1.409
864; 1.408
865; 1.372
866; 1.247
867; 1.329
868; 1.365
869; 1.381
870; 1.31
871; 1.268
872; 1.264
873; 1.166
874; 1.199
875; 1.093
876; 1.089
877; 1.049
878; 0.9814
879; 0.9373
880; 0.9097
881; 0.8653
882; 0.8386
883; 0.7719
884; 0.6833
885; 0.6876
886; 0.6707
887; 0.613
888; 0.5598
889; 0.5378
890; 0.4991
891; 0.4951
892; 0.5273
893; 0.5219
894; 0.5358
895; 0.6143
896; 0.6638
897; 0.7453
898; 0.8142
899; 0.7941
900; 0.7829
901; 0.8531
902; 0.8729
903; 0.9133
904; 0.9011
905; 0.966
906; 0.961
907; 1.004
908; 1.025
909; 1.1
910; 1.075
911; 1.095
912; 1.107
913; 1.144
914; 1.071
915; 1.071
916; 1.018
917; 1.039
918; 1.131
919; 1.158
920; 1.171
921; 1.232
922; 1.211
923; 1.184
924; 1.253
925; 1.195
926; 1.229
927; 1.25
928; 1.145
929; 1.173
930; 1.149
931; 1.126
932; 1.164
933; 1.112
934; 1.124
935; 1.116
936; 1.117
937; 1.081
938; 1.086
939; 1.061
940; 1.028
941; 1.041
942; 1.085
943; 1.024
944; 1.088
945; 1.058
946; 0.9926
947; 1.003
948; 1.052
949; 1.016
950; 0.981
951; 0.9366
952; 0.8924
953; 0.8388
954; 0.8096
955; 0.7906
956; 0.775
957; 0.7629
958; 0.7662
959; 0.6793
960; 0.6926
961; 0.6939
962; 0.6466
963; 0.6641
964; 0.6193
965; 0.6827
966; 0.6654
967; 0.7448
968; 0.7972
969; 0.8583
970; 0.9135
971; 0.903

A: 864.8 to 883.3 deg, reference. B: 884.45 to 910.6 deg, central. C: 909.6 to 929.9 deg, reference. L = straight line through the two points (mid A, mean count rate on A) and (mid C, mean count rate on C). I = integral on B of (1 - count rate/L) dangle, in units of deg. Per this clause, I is 8.7 deg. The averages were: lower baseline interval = 1.13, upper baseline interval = 1.15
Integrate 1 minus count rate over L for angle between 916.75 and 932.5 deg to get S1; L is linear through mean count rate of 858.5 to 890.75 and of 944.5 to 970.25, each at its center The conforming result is -4.5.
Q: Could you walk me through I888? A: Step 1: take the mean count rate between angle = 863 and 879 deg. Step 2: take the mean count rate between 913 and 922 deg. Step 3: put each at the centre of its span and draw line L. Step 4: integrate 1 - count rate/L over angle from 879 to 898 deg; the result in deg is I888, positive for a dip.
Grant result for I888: 8.4 deg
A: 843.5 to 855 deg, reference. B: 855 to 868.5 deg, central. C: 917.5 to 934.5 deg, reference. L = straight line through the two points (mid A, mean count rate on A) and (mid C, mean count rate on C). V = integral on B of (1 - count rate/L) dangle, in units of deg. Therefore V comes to 1.9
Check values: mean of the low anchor 1.74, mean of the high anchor 1.18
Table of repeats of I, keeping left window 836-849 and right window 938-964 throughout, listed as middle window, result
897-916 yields 4.6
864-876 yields 2.5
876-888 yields 5.5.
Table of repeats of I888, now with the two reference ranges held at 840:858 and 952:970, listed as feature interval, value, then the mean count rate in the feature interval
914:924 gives -0.2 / 1.14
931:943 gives -1.7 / 1.09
